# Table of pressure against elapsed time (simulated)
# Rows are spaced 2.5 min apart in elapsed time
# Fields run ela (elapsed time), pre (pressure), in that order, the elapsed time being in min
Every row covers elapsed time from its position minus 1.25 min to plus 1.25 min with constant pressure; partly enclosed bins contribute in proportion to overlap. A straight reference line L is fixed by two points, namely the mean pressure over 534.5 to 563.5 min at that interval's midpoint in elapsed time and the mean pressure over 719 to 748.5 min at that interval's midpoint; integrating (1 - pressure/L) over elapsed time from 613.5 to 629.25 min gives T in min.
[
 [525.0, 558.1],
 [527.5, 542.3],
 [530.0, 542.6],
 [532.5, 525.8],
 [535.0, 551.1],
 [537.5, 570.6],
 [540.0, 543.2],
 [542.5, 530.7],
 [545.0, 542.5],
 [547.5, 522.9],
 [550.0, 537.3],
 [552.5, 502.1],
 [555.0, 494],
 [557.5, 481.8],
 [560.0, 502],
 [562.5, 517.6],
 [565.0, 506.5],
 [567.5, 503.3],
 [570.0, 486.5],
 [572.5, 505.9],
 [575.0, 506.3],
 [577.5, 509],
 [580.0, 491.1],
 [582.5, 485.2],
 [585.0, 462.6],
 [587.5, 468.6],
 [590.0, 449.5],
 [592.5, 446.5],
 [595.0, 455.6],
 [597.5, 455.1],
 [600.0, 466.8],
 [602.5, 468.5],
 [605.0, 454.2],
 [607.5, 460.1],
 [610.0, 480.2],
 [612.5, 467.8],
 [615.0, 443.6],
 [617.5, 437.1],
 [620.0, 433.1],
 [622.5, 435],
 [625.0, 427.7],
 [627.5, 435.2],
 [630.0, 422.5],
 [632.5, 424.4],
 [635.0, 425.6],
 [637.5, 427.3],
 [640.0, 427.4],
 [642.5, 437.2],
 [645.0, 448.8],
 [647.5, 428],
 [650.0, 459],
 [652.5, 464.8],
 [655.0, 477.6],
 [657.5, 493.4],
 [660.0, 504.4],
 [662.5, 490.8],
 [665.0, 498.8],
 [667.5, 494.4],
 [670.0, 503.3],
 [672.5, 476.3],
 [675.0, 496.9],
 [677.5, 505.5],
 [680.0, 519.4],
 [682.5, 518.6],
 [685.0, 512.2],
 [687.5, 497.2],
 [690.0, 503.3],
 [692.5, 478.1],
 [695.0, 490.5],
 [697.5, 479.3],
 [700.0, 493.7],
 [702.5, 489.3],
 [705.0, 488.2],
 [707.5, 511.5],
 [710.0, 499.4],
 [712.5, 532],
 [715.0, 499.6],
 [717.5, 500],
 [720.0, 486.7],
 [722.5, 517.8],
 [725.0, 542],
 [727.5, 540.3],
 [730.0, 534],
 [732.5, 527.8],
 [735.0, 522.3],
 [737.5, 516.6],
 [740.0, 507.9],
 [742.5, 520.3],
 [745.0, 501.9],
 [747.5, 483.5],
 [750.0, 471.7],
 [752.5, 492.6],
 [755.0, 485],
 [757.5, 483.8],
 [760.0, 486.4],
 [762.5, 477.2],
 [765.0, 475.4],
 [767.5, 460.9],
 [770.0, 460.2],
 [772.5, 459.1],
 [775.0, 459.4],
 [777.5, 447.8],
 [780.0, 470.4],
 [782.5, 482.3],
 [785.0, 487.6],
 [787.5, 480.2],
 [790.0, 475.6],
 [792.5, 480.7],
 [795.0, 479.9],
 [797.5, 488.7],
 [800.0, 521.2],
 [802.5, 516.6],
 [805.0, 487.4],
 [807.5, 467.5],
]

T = 2.6 min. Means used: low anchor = 524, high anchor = 517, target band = 435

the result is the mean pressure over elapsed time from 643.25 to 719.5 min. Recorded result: 491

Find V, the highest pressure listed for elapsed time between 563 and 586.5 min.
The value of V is 509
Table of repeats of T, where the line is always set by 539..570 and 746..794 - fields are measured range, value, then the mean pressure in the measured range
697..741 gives -2.45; 511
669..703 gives -0.51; 498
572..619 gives 3.55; 468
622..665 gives 4.08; 450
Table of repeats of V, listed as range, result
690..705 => 503.3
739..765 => 520.3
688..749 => 542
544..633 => 542.5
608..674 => 504.4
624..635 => 435.2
